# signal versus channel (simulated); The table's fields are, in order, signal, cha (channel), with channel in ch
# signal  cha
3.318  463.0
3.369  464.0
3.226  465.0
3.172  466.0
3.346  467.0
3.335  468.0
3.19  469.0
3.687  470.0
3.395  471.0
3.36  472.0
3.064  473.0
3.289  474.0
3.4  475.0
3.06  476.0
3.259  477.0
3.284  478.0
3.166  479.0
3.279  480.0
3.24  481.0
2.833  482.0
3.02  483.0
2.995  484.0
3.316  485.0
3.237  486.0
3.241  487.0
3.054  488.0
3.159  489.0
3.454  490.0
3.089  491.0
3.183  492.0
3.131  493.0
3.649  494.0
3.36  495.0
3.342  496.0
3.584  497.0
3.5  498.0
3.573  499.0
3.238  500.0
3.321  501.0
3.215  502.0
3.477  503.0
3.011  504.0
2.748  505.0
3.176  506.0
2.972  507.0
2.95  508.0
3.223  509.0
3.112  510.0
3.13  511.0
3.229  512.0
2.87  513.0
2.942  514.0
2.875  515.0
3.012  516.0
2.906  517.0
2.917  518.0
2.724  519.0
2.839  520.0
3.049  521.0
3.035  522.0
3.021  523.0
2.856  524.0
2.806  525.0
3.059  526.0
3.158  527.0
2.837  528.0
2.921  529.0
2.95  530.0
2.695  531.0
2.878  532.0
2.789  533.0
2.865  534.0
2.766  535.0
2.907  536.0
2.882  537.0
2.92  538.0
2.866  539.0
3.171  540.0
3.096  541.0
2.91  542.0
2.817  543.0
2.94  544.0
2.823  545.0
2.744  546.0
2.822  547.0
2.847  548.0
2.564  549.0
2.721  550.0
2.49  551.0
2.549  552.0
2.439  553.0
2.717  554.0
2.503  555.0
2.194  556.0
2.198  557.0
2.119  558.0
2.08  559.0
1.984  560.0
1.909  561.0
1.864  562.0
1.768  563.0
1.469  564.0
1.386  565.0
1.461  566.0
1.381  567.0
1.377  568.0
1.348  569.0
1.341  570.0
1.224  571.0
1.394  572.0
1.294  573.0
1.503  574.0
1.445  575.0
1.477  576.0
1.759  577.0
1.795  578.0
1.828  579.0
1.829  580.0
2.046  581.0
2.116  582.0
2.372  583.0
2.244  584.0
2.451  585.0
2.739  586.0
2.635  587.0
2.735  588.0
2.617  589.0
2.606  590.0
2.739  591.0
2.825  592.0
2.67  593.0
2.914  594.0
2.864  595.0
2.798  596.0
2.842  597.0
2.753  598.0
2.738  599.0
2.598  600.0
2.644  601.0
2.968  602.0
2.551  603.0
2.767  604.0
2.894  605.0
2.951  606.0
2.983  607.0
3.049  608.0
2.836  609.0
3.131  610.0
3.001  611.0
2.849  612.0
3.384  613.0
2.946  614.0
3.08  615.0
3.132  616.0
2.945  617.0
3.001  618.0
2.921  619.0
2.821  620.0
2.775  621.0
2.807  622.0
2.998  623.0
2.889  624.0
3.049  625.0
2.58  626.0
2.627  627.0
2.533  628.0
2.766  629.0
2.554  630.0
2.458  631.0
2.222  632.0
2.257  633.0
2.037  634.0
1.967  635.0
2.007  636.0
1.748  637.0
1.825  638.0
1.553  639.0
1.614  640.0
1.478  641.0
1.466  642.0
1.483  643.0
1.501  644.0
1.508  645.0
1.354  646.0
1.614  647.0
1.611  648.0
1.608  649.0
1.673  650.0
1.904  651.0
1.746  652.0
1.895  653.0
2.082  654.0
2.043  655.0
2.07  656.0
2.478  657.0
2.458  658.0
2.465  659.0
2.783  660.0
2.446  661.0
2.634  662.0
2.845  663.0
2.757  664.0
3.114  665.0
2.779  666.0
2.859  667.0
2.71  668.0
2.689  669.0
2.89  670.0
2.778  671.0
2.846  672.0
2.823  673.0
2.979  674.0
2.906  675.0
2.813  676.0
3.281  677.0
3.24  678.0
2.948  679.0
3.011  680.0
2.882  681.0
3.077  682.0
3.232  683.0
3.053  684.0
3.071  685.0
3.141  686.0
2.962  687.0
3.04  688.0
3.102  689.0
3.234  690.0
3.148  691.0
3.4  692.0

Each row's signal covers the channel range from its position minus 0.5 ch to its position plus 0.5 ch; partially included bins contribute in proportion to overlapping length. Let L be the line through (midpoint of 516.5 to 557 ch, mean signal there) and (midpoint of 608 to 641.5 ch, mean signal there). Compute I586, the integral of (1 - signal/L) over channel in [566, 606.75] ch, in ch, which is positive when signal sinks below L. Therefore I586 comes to 6.5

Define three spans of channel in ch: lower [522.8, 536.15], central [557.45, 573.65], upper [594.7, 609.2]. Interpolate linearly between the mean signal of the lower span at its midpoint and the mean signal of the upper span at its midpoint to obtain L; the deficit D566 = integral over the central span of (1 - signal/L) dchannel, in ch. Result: 7.2 ch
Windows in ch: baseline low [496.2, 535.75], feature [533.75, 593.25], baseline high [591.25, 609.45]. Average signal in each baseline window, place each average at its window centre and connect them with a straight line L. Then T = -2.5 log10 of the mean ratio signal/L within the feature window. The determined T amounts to 0.28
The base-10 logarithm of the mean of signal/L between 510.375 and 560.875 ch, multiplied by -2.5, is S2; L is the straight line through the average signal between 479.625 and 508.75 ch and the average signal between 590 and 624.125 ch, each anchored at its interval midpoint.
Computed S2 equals 0.12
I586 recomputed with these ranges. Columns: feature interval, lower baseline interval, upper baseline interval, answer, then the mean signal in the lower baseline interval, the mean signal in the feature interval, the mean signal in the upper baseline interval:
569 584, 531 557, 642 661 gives 4.9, 2.76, 1.68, 1.91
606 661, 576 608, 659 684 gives 7.3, 2.55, 2.35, 2.88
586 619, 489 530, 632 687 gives -2.6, 3.11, 2.86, 2.37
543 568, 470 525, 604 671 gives 5.4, 3.16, 2.24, 2.43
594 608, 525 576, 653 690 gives -1.5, 2.34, 2.81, 2.81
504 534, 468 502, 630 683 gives 1.3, 3.27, 2.95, 2.32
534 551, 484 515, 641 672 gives 0.5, 3.21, 2.85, 2.21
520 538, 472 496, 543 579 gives -2.9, 3.21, 2.91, 2.01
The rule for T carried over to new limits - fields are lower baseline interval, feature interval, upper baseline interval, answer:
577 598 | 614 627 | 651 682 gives -0.140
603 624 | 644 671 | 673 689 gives 0.309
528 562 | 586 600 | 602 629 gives 0.032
